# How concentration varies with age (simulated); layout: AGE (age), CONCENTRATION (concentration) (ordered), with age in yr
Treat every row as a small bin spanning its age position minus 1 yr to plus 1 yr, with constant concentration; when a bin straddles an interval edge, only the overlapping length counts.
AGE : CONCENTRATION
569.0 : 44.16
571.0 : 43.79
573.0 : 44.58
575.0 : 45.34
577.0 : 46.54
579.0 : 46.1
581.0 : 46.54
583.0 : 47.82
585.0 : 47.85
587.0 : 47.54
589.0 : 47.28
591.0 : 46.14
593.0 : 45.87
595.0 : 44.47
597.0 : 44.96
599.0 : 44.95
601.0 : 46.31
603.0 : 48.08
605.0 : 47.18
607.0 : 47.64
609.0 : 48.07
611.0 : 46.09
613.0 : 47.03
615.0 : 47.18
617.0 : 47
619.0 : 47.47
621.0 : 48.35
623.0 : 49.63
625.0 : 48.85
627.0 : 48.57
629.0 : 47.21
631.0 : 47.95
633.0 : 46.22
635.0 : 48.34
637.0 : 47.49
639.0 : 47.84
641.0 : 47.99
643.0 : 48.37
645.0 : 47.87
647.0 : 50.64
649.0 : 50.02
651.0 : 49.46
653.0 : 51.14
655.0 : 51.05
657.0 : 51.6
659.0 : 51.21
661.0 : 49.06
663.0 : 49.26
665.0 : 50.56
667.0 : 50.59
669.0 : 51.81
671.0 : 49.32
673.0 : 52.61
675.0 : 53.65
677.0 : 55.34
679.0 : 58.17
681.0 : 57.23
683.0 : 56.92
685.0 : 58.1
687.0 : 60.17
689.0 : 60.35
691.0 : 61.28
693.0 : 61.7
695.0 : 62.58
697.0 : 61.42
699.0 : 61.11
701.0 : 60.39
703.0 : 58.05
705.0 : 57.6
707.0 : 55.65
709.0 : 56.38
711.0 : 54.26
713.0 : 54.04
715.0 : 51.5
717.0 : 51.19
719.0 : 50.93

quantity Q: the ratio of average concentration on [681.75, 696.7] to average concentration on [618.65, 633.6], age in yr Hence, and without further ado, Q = 1.25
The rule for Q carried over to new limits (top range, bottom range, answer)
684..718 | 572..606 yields 1.25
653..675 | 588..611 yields 1.10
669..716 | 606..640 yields 1.20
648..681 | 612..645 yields 1.08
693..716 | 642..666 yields 1.15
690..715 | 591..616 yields 1.26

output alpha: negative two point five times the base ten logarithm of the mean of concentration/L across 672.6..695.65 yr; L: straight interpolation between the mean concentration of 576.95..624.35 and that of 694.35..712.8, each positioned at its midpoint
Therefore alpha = -0.04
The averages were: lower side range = 46.9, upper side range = 58.3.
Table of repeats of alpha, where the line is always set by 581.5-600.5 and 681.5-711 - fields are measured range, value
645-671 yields 0.09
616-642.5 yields 0.07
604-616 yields 0.03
